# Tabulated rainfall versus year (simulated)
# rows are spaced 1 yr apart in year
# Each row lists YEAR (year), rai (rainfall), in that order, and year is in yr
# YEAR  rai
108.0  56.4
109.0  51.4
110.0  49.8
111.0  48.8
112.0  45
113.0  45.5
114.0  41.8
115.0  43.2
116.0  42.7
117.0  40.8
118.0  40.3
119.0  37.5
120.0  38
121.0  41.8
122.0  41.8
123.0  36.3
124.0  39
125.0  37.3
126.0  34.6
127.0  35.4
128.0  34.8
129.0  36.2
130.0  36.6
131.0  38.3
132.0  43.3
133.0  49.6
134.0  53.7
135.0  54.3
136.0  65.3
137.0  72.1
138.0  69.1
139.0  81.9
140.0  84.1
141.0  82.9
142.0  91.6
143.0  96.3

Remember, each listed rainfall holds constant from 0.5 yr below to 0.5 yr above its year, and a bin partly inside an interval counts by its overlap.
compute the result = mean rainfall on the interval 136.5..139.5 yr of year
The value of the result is 74.4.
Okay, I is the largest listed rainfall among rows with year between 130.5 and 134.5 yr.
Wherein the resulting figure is 53.7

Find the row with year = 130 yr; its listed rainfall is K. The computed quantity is 36.6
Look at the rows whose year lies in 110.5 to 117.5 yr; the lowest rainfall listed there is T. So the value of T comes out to 40.8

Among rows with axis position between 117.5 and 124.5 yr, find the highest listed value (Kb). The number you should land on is 41.8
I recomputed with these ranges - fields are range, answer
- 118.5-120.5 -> 38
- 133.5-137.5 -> 72.1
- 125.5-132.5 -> 43.3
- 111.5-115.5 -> 45.5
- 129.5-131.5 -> 38.3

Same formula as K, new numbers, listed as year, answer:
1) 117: 40.8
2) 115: 43.2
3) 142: 91.6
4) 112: 45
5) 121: 41.8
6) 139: 81.9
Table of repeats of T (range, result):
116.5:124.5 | 36.3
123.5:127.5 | 34.6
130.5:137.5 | 38.3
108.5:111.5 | 48.8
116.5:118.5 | 40.3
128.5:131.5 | 36.2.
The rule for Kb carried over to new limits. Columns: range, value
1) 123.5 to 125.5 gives 39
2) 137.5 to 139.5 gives 81.9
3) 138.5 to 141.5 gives 84.1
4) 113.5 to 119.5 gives 43.2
